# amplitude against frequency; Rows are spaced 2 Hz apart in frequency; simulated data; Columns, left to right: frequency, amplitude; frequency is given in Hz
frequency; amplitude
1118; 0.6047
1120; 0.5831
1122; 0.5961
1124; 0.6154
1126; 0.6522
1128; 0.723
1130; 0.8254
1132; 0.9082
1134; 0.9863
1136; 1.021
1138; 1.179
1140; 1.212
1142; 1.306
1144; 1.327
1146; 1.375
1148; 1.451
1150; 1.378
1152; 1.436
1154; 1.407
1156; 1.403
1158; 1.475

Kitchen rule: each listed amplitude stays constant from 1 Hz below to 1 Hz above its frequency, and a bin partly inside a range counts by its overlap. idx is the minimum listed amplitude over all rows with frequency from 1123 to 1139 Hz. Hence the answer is 0.6154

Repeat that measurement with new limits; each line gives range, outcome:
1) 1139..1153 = 1.212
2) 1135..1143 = 1.021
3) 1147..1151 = 1.378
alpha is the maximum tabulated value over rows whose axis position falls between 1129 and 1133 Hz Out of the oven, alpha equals 0.9082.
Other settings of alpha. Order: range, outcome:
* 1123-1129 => 0.723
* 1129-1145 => 1.327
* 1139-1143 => 1.306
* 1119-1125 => 0.6154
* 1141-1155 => 1.451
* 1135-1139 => 1.179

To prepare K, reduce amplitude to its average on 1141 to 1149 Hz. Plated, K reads 1.36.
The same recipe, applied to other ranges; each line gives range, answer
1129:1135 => 0.907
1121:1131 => 0.682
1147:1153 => 1.42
